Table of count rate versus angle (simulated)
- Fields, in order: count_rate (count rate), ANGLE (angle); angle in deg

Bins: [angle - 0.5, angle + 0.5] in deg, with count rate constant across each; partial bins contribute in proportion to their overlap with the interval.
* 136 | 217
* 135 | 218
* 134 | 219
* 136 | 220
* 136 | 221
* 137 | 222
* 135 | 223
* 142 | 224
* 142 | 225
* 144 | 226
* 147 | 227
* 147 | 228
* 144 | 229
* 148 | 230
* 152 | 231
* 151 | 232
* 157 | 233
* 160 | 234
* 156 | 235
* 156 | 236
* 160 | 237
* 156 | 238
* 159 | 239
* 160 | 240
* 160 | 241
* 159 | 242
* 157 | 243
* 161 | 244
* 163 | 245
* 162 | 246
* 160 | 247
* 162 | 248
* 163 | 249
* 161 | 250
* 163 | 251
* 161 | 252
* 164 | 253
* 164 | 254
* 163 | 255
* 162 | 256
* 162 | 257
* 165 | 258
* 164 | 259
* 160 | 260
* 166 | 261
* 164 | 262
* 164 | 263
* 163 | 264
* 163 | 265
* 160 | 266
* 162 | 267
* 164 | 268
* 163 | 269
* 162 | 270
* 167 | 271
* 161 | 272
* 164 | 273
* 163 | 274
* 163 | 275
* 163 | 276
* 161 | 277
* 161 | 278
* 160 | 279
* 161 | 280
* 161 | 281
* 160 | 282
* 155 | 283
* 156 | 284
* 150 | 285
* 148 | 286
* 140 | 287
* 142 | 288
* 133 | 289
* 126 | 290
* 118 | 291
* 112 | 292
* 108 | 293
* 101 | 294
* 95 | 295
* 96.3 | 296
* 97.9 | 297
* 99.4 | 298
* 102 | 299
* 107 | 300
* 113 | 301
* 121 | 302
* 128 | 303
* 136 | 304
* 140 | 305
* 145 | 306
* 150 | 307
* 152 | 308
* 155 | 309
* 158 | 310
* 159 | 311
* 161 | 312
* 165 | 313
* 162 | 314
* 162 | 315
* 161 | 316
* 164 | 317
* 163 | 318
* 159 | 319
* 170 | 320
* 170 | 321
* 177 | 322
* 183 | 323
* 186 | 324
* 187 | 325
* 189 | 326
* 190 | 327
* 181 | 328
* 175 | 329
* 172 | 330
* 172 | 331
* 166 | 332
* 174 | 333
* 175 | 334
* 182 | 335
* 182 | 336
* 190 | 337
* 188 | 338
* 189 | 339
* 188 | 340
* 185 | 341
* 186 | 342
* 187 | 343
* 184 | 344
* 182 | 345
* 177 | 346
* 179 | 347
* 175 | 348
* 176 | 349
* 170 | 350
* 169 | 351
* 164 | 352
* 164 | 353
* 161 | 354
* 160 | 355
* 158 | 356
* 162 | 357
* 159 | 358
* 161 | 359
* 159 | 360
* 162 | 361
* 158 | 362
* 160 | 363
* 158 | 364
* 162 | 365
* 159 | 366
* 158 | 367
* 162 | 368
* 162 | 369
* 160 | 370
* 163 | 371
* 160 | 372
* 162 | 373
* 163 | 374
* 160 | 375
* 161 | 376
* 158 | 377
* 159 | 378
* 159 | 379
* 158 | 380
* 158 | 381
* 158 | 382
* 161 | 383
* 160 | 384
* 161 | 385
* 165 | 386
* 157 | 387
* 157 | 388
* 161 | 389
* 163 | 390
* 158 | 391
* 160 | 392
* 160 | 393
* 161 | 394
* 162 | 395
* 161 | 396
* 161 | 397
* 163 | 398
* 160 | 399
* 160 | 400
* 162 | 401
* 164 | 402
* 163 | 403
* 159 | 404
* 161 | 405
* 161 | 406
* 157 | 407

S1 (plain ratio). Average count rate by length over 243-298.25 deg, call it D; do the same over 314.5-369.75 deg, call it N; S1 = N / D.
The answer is 1.1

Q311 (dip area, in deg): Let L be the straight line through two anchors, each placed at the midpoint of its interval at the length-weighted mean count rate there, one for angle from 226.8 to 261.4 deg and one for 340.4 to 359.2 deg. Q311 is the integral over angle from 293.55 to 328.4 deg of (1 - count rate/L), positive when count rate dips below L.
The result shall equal 4.0 deg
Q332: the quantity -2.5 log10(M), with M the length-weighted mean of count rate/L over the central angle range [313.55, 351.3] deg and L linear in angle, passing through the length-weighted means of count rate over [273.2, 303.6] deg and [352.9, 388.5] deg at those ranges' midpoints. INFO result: -0.20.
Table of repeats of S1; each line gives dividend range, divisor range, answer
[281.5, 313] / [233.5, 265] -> 0.82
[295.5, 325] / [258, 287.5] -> 0.92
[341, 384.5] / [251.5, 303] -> 1.13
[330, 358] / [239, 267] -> 1.08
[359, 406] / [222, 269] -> 1.02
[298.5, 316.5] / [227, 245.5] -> 0.92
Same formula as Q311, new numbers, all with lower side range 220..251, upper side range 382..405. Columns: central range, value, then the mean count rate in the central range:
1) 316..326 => -1.0 deg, 173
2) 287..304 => 4.6 deg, 114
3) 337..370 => -2.3 deg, 170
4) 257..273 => -0.9 deg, 163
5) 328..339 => -1.4 deg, 178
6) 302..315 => 0.5 deg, 150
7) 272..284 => -0.4 deg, 161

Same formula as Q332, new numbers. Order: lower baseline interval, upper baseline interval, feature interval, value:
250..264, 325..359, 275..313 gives 0.23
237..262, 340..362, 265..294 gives 0.09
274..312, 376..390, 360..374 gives -0.03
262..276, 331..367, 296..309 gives 0.32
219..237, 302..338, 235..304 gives 0.04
